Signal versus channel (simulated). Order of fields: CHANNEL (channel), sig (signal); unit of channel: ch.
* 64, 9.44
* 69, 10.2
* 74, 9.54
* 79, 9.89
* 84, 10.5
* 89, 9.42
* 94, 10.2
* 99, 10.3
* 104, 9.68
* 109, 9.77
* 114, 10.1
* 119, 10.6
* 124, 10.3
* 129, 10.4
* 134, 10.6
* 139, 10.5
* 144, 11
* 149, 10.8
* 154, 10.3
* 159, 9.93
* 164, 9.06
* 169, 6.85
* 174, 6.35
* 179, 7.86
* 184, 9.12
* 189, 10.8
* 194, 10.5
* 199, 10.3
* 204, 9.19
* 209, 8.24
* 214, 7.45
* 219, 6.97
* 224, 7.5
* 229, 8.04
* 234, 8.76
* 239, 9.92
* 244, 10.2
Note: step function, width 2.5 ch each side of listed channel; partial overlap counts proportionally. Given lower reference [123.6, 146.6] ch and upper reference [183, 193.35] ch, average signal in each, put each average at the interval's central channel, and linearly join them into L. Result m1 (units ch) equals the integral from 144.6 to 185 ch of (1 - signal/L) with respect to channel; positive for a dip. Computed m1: 5.8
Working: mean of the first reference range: 10.6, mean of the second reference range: 10.2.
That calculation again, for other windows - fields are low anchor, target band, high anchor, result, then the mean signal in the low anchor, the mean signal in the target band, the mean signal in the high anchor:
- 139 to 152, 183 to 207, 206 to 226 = -4.1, 10.8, 10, 7.58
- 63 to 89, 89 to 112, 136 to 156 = 0.5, 9.89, 9.93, 10.7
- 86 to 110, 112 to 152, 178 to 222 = -4.0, 9.89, 10.5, 8.96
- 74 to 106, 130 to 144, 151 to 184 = -2.4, 9.97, 10.6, 8.48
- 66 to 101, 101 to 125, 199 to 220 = -1.2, 9.99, 10.1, 8.31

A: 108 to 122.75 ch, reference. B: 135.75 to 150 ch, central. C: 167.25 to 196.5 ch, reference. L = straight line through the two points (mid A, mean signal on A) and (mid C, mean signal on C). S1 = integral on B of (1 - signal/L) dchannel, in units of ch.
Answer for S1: -1.8 ch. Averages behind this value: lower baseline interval 10.2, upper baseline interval 8.62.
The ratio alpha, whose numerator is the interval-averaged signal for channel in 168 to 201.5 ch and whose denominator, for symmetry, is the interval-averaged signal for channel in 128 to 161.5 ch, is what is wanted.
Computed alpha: 0.85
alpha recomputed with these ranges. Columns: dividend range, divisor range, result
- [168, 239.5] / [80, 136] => 0.84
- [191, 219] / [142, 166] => 0.88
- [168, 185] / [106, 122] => 0.74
